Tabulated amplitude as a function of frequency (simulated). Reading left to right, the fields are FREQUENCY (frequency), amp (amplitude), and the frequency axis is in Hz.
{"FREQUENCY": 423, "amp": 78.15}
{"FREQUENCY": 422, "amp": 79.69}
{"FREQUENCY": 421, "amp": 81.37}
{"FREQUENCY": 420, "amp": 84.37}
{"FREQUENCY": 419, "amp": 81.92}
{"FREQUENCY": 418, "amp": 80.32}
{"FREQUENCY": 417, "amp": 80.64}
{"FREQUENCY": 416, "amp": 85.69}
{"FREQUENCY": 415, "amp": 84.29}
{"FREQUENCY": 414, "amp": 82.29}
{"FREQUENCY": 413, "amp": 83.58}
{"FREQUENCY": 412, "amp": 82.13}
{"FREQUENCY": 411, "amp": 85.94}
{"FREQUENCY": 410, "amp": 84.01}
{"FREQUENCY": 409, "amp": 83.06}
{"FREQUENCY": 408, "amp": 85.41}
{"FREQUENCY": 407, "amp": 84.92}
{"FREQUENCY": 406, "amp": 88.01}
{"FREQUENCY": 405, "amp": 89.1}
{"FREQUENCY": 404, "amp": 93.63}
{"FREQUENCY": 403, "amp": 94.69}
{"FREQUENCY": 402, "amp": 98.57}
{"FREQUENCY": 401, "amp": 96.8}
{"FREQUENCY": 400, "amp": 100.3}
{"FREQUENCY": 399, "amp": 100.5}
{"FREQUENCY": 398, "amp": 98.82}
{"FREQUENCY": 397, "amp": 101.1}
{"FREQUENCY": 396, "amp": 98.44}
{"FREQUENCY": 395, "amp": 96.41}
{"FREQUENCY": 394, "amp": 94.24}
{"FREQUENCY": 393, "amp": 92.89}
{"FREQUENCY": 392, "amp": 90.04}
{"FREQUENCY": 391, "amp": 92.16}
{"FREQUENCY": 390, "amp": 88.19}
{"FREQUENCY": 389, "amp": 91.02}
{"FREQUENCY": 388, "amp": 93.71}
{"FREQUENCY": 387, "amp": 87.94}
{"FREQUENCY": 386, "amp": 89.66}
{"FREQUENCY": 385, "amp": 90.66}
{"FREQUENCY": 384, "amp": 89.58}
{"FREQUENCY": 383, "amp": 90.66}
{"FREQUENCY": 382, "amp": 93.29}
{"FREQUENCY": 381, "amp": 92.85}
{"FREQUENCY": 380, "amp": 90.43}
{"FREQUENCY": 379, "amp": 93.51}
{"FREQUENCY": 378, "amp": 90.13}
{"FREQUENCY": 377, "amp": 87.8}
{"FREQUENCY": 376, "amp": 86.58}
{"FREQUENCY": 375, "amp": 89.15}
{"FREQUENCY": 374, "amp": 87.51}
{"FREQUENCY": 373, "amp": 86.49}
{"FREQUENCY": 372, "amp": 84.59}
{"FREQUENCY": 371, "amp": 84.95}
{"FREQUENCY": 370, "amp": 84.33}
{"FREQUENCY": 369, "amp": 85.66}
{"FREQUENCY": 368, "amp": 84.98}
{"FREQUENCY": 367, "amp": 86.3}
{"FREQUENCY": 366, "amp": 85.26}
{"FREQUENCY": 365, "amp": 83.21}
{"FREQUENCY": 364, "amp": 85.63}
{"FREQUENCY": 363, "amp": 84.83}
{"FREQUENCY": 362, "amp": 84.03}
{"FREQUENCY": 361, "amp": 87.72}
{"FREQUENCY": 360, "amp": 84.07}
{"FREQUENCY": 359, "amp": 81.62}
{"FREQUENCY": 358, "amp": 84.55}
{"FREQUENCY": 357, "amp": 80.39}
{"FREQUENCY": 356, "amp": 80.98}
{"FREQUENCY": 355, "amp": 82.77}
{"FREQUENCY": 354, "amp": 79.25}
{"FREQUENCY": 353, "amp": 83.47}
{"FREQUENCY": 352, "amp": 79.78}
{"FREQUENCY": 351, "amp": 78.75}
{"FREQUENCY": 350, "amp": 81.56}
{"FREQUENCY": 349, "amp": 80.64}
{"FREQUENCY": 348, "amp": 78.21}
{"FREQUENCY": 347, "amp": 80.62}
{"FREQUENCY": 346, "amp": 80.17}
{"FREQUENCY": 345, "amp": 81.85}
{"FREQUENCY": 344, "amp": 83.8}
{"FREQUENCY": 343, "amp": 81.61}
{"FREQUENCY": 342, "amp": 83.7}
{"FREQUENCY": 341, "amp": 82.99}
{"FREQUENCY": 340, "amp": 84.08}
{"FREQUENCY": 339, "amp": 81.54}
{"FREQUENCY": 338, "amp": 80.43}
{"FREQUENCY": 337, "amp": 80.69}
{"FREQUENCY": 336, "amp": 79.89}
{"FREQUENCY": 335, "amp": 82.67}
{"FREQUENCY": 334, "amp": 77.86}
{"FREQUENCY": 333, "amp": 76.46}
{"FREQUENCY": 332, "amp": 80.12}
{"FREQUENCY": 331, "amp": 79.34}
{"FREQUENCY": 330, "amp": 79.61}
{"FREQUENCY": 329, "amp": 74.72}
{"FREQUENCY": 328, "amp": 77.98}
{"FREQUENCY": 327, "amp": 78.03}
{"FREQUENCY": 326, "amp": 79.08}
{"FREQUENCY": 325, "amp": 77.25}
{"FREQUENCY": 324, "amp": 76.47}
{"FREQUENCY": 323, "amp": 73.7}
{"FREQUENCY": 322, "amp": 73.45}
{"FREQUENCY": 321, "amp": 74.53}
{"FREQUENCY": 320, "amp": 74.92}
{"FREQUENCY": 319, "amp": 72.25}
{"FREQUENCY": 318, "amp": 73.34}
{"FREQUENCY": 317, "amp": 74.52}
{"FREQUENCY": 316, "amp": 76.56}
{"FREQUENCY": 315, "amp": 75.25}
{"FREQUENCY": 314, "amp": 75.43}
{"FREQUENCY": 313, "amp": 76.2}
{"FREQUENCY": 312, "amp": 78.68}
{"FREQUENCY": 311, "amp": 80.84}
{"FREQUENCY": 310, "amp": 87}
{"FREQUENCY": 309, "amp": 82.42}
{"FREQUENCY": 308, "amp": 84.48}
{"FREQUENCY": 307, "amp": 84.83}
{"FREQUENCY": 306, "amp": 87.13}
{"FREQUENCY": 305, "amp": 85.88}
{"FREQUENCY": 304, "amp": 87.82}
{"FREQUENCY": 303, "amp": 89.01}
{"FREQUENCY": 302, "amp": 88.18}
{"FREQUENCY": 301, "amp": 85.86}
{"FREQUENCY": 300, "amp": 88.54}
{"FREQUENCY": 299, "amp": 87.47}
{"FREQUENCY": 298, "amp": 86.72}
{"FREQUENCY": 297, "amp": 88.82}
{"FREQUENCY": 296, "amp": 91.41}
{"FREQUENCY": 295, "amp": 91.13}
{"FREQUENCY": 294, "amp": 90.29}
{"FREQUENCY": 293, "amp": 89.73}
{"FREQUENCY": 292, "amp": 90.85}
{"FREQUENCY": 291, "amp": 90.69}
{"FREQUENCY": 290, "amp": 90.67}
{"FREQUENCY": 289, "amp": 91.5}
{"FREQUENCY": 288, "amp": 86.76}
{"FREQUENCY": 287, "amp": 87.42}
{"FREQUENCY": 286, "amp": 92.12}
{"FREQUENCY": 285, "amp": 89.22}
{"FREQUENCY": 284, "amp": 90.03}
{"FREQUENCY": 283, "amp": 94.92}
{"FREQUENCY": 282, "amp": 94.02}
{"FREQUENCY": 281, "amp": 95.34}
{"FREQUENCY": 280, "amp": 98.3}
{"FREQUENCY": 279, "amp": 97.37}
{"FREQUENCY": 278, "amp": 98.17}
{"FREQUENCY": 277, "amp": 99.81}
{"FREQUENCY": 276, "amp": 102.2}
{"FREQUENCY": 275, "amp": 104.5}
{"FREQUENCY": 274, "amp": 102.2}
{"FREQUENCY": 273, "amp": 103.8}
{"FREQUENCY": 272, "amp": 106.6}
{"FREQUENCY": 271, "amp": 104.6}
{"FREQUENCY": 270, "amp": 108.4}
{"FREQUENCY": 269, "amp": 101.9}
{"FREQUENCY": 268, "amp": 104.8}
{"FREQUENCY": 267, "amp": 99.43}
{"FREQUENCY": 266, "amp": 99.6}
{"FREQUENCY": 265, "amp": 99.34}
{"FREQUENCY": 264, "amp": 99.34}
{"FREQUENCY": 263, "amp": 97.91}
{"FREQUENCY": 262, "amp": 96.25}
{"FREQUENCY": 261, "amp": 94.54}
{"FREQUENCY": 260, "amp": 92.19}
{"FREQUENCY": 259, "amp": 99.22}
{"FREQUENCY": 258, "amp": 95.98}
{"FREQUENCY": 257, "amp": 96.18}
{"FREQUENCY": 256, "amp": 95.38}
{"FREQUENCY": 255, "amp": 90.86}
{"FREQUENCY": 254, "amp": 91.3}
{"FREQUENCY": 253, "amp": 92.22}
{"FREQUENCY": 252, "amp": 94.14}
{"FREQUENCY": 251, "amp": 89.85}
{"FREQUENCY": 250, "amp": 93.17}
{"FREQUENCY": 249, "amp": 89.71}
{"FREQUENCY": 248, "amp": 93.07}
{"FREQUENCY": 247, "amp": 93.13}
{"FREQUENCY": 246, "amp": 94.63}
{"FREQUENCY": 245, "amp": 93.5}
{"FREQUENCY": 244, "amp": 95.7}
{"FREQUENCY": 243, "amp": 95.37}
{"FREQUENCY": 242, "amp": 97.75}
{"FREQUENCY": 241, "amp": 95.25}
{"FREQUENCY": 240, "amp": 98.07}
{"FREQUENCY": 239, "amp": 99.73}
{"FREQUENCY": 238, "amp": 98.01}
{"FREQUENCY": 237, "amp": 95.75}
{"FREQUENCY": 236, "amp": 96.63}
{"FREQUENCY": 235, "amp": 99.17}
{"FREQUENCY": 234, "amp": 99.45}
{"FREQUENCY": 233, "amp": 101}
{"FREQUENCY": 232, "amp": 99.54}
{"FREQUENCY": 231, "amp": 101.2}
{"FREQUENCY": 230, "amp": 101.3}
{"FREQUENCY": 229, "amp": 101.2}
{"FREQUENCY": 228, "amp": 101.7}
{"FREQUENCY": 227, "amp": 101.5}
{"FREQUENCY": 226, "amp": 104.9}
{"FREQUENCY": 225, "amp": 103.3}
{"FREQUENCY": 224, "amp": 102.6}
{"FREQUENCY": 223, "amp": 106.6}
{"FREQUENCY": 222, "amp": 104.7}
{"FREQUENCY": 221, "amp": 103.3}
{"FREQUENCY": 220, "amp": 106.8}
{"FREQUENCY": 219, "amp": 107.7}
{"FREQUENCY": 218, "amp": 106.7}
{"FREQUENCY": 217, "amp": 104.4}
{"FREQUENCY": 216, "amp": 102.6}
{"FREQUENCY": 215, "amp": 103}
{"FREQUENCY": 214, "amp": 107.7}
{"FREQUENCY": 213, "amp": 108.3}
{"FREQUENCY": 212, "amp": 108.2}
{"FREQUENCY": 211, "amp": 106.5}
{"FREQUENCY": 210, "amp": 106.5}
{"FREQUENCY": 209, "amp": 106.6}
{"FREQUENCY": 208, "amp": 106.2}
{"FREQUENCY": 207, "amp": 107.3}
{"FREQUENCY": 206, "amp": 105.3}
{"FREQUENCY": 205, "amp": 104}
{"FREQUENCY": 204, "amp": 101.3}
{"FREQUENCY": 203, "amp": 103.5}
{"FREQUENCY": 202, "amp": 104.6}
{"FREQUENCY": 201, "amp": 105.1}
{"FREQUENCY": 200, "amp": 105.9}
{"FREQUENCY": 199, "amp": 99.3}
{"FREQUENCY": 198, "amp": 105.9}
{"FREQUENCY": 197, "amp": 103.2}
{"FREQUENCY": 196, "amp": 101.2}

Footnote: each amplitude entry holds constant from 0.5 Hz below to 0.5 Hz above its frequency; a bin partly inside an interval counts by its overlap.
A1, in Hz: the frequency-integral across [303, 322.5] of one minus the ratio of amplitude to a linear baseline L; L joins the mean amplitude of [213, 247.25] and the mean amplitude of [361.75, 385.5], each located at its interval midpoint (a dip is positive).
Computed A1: 2.9 Hz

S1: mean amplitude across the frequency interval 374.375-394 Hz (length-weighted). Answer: 90.6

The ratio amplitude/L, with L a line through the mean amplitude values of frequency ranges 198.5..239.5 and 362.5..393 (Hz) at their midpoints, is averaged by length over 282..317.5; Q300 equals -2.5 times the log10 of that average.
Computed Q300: 0.11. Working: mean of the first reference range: 103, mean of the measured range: 86.3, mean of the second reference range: 88.4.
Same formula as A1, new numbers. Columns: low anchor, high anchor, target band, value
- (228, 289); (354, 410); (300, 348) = 6.57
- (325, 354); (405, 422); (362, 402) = -4.04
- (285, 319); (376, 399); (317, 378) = 5.35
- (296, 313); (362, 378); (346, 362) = 0.78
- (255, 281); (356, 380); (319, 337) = 2.75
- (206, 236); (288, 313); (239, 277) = -0.53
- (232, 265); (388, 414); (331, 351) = 2.63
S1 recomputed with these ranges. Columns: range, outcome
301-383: 82.2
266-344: 86.8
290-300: 89.7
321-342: 78.8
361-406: 90.6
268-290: 97.6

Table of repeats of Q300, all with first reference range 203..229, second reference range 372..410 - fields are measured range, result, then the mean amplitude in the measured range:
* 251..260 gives 0.09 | 94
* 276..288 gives 0.06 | 94.3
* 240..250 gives 0.09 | 94.4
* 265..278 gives -0.02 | 103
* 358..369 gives 0.11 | 84.8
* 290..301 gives 0.11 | 89.4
